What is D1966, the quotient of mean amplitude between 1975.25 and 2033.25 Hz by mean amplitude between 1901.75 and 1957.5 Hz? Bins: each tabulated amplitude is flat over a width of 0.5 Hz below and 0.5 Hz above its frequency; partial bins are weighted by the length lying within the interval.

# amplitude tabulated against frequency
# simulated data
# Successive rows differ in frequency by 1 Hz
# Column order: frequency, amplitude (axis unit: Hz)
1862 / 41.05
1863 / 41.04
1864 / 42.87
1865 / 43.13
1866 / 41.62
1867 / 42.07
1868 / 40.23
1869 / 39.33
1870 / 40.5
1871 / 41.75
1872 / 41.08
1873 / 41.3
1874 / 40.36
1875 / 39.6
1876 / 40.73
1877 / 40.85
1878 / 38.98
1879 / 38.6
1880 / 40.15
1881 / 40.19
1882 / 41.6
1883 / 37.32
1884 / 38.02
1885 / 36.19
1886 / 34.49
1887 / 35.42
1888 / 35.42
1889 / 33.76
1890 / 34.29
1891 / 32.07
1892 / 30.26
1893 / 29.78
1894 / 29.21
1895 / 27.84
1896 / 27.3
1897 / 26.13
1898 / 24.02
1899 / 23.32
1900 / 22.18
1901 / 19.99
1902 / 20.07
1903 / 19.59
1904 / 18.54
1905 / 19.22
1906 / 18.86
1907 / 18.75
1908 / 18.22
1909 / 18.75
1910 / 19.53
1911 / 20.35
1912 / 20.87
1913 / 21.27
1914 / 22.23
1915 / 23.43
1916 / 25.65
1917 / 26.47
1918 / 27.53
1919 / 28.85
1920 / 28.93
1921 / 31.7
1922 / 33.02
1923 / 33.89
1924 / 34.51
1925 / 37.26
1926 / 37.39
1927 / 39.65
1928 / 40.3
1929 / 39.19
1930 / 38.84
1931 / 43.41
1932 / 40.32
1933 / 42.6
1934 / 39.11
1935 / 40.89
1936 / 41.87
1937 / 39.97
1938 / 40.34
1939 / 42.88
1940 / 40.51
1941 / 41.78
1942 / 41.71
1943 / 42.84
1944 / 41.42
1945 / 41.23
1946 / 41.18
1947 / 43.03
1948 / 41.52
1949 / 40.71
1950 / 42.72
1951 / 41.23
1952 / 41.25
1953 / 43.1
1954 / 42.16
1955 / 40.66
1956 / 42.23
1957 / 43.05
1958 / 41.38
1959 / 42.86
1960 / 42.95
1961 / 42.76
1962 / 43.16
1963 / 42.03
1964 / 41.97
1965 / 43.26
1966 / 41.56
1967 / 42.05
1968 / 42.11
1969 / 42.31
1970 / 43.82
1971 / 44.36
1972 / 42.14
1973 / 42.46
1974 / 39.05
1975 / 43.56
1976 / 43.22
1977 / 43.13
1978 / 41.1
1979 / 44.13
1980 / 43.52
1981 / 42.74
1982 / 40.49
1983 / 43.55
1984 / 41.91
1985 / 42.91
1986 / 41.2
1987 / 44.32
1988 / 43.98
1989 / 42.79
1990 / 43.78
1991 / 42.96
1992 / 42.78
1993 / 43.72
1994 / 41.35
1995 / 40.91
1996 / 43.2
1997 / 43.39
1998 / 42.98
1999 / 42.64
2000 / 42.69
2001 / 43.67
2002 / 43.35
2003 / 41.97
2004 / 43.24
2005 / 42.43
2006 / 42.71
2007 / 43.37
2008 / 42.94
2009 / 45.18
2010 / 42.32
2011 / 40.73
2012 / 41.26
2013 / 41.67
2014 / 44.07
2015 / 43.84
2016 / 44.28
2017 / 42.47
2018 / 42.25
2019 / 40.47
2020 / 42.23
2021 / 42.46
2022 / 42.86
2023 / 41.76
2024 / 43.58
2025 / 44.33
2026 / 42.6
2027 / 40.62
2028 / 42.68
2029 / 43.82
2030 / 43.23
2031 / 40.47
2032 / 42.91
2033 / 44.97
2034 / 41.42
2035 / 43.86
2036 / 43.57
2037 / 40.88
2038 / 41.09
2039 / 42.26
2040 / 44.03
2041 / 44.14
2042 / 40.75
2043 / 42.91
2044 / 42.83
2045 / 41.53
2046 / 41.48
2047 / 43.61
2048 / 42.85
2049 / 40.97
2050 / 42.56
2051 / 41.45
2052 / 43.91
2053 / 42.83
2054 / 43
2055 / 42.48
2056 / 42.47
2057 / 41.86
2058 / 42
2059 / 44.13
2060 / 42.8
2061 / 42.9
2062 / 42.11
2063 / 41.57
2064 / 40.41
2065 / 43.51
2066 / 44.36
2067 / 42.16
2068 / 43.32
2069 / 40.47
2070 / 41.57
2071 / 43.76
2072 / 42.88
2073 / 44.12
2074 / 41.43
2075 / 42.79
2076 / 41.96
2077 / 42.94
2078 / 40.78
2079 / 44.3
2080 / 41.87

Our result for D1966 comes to 1.25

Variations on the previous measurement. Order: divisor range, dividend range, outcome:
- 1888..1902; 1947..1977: 1.53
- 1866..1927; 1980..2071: 1.38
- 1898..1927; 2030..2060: 1.71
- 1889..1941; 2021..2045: 1.42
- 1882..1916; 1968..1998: 1.63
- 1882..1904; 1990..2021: 1.45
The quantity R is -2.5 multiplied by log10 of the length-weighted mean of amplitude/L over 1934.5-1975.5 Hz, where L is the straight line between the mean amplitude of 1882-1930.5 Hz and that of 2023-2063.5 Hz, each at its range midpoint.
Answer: -0.25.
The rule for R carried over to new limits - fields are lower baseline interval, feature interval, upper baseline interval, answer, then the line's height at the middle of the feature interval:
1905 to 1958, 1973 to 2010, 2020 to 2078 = -0.104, 38.9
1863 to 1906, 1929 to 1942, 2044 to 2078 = -0.129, 36.4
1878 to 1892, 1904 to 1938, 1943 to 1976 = 0.275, 39.3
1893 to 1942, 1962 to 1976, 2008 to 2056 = -0.188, 35.7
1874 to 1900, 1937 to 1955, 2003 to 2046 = -0.107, 37.8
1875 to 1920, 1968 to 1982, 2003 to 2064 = -0.169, 36.5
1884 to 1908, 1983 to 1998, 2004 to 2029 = -0.095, 39.3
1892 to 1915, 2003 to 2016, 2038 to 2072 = -0.176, 36.4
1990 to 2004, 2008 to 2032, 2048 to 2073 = 0.003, 42.7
